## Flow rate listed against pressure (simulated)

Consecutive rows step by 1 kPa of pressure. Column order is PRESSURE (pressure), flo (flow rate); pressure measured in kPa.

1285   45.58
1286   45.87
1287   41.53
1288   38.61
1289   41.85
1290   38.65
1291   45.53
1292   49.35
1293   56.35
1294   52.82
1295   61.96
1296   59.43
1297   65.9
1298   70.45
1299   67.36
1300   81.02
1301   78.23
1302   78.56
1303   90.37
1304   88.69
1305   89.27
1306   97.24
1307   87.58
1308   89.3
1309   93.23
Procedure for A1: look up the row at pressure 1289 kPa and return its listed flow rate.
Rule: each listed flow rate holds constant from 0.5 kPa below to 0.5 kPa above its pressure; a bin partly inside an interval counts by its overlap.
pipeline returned 41.85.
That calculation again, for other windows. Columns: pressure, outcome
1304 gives 88.69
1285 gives 45.58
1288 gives 38.61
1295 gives 61.96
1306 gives 97.24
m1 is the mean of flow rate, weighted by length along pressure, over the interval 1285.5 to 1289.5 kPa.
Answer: 42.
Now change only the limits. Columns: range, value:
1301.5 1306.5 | 88.8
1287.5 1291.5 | 41.2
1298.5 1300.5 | 74.2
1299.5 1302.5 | 79.3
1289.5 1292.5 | 44.5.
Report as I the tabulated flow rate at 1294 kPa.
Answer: 52.82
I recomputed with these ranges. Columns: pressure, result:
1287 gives 41.53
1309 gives 93.23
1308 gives 89.3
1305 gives 89.27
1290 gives 38.65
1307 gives 87.58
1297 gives 65.9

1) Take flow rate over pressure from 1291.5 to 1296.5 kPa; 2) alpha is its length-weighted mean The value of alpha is 56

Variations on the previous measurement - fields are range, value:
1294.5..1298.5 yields 64.4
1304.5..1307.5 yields 91.4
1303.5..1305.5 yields 89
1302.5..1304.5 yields 89.5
